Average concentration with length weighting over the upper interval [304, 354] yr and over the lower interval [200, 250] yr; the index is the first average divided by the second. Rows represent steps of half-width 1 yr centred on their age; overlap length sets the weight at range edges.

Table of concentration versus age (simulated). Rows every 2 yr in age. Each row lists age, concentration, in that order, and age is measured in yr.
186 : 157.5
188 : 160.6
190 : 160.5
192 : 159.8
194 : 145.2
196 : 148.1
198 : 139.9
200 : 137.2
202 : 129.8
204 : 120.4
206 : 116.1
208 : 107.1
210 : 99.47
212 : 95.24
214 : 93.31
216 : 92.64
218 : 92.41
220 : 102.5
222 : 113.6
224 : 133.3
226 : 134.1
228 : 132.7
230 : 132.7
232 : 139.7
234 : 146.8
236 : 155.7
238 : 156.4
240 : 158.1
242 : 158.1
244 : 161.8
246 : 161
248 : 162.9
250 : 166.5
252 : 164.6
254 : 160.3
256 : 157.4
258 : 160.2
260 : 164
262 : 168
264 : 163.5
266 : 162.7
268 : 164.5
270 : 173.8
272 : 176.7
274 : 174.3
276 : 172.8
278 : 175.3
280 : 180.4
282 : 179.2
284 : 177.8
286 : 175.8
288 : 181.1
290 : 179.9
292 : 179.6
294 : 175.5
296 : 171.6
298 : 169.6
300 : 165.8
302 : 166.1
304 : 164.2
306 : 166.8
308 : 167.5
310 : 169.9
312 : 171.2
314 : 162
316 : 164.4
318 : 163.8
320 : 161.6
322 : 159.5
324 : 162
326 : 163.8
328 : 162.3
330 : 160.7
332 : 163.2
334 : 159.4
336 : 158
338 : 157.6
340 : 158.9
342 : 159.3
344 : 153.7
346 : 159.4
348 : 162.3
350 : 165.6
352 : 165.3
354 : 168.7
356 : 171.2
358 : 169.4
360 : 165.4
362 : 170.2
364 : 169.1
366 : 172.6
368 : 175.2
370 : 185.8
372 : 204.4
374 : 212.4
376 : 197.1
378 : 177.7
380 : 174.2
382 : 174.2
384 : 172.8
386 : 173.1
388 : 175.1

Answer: 1.3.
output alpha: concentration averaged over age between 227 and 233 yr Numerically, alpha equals 135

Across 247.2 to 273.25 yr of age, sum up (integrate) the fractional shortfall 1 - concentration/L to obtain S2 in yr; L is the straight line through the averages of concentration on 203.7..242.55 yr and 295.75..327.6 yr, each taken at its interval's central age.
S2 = -4.4 yr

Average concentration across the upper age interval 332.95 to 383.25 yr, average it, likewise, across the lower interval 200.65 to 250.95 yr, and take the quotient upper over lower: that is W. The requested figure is 1.31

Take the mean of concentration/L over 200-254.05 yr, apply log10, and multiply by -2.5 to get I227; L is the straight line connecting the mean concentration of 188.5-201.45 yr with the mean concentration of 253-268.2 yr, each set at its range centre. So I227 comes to 0.18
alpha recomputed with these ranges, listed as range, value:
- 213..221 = 95.2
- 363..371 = 176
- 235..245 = 158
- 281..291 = 179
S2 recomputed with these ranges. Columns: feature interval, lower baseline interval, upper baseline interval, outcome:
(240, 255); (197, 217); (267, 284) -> -1.2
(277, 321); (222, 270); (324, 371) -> -3.1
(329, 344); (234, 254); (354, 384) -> 1.3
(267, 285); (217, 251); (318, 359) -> -3.0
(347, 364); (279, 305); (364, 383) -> 1.4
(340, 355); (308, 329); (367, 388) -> 1.1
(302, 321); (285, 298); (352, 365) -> 0.9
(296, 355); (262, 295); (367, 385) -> 5.4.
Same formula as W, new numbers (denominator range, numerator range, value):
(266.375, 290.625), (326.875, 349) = 0.91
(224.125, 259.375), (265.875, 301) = 1.14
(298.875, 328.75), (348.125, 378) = 1.08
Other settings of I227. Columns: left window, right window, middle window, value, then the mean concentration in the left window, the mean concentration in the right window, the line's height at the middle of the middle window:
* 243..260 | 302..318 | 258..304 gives -0.05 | 162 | 166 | 164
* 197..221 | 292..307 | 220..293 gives -0.14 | 111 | 169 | 141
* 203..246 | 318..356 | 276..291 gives -0.22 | 127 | 162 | 145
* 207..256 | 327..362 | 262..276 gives -0.18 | 135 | 163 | 144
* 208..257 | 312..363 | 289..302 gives -0.14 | 136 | 163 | 152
